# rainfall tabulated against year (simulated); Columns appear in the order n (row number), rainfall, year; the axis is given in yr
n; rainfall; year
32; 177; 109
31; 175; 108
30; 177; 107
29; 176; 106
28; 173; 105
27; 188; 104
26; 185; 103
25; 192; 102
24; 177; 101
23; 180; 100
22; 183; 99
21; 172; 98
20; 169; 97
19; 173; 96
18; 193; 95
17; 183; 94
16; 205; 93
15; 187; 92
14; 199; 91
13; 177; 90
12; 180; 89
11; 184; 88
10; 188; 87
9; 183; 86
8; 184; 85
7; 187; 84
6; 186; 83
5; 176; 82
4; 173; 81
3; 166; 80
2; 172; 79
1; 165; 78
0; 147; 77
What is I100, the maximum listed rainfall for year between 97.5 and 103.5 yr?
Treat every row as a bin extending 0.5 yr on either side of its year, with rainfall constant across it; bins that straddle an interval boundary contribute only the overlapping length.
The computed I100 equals 192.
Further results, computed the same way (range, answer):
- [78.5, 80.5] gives 172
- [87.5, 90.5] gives 184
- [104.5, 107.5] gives 177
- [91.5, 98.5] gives 205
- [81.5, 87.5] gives 188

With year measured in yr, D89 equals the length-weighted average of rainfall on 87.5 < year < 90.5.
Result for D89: 180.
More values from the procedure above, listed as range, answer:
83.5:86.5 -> 185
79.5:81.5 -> 170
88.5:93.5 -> 190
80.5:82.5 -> 174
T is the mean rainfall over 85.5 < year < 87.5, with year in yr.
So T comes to 186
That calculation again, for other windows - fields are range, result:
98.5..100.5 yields 182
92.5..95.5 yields 194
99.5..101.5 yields 178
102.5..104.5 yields 186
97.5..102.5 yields 181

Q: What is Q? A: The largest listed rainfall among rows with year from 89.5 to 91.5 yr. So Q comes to 199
